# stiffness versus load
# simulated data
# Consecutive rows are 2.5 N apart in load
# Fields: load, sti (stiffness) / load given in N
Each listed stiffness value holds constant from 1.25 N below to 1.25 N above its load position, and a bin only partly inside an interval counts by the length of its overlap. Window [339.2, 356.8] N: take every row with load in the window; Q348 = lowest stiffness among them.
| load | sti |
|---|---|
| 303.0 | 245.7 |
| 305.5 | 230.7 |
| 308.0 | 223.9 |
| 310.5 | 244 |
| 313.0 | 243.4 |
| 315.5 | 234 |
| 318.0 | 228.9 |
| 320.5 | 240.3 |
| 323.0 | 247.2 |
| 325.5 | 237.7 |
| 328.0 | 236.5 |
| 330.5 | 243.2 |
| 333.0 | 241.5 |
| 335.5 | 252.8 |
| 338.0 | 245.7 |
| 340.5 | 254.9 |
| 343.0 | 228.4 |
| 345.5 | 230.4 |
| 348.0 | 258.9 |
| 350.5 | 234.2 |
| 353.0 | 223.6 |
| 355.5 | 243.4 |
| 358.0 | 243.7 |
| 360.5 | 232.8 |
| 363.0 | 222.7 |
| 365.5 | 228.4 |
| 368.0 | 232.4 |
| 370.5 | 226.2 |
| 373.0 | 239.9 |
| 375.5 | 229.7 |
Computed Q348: 223.6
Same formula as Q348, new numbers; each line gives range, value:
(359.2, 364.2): 222.7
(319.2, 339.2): 236.5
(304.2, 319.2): 223.9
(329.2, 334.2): 241.5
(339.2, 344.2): 228.4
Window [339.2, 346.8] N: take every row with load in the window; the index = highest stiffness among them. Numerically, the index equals 254.9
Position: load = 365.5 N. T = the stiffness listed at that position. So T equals 228.4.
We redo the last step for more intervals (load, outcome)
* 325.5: 237.7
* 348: 258.9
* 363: 222.7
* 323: 247.2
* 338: 245.7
